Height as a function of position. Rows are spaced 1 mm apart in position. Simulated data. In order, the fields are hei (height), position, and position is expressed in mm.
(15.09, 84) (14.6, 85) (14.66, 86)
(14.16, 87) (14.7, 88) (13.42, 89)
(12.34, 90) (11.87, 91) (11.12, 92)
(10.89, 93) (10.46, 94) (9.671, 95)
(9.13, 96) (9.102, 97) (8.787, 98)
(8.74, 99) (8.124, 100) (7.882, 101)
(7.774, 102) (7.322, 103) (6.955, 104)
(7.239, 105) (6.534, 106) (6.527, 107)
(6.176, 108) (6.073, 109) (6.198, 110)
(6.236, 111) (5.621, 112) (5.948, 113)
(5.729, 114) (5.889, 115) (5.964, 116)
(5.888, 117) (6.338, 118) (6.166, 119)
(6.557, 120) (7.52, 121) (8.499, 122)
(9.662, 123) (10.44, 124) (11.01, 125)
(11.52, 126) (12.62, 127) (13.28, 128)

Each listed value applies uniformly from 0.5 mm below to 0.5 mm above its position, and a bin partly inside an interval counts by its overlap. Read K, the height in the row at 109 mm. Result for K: 6.073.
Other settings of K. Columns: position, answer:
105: 7.239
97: 9.102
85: 14.6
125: 11.01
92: 11.12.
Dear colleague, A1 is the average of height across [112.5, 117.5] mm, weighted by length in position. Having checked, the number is 5.88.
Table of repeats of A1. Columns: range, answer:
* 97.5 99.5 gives 8.76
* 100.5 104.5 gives 7.48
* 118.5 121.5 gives 6.75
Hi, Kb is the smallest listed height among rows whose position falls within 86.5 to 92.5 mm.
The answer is 11.12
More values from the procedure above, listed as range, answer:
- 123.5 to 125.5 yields 10.44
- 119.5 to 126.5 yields 6.557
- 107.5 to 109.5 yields 6.073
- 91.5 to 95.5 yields 9.671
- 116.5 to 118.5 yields 5.888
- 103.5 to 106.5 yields 6.534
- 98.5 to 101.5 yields 7.882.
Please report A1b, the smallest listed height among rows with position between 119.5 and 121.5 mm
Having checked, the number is 6.557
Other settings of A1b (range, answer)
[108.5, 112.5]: 5.621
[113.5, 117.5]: 5.729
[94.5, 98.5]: 8.787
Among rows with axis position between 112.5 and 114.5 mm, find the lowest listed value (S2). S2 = 5.729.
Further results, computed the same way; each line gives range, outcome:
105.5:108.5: 6.176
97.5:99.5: 8.74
